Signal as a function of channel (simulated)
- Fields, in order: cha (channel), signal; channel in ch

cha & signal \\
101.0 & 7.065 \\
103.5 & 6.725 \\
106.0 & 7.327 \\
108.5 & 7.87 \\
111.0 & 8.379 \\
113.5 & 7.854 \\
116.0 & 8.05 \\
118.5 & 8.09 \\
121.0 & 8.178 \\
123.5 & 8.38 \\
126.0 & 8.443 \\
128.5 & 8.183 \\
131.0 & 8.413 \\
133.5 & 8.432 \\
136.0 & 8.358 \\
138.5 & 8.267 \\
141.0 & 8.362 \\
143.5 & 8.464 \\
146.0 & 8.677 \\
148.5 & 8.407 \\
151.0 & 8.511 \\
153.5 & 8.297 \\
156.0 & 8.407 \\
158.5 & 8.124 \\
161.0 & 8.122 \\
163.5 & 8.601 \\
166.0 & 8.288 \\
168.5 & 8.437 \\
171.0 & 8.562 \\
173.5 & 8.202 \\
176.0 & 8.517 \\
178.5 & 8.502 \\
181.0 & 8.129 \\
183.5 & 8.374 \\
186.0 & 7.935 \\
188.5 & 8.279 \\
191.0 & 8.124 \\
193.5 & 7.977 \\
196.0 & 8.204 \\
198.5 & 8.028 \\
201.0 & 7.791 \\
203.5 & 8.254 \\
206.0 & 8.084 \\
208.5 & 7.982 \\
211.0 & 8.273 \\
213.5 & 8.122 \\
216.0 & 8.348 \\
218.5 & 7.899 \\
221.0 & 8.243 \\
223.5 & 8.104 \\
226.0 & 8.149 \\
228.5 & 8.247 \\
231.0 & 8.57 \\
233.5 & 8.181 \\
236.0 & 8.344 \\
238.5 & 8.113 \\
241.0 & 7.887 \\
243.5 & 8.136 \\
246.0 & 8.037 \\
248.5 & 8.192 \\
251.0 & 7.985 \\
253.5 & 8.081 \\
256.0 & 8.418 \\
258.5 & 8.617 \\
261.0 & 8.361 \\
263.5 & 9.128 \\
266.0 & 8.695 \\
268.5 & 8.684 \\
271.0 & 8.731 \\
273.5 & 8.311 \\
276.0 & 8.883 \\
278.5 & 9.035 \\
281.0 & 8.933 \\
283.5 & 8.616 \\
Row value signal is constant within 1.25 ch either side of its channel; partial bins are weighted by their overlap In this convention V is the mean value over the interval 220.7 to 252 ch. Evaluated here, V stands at 8.17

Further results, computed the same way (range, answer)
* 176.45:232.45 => 8.17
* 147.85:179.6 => 8.38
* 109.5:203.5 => 8.28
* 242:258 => 8.16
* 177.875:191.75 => 8.21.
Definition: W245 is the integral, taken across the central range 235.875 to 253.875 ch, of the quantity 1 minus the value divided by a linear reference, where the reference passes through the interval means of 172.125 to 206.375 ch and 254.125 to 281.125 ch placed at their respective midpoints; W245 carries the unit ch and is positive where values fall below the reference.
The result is 1.0 ch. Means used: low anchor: 8.18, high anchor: 8.68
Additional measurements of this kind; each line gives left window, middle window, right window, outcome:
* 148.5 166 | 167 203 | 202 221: 0.1 ch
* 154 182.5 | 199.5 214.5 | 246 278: 0.6 ch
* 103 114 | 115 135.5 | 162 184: -1.1 ch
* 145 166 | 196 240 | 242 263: 0.7 ch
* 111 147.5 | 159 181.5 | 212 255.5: -0.3 ch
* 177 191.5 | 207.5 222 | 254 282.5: 0.4 ch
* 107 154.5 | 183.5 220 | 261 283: 1.8 ch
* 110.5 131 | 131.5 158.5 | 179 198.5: -0.7 ch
